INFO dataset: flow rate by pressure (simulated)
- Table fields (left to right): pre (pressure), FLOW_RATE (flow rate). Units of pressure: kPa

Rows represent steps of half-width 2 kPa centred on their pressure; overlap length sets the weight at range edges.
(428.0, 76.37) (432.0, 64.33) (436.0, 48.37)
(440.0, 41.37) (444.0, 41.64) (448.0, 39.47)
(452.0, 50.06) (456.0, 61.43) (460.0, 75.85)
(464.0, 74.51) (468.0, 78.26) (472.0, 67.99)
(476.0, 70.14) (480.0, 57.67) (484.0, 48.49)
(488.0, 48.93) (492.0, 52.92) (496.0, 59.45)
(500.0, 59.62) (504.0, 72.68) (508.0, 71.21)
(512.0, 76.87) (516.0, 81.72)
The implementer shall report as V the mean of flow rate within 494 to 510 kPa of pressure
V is 65.7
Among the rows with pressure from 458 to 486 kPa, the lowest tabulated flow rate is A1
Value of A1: 48.49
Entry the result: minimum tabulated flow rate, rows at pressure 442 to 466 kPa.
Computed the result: 39.47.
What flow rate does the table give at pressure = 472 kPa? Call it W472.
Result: 67.99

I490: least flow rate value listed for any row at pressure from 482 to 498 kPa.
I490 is 48.49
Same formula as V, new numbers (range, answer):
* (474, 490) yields 56.3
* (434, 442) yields 44.9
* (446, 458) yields 50.3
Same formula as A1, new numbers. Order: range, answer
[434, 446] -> 41.37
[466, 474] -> 67.99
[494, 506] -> 59.45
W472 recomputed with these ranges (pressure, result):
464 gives 74.51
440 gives 41.37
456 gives 61.43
